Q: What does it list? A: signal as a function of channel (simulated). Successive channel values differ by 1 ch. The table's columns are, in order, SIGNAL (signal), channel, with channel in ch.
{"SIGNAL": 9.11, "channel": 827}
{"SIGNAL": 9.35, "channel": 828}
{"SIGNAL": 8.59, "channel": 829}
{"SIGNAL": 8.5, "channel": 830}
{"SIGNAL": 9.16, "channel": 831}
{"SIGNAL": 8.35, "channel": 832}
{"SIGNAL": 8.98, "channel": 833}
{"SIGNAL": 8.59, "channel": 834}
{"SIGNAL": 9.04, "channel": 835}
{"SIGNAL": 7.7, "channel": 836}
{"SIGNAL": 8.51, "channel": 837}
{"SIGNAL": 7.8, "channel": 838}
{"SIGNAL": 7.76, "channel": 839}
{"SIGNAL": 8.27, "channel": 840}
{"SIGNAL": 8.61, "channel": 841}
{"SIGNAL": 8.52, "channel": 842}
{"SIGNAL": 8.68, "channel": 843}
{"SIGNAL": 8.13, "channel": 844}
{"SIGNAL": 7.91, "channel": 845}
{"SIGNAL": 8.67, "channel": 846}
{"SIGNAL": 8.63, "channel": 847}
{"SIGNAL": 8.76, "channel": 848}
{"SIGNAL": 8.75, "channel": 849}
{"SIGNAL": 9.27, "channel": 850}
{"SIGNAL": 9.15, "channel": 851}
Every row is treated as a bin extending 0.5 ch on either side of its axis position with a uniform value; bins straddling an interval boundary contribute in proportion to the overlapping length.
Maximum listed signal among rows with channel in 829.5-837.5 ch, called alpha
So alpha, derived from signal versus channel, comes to 9.16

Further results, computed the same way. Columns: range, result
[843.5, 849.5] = 8.76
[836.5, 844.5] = 8.68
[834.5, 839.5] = 9.04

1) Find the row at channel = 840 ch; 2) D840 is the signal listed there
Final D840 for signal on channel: 8.27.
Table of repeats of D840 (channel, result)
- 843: 8.68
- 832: 8.35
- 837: 8.51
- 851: 9.15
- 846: 8.67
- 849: 8.75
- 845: 7.91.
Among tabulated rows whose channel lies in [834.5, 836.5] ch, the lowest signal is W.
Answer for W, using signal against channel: 7.7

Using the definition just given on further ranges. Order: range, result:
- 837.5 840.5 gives 7.76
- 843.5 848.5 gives 7.91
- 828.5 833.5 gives 8.35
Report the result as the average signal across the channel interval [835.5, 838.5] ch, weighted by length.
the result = 8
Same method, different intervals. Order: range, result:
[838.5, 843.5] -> 8.37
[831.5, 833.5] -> 8.66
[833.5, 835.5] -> 8.81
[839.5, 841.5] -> 8.44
